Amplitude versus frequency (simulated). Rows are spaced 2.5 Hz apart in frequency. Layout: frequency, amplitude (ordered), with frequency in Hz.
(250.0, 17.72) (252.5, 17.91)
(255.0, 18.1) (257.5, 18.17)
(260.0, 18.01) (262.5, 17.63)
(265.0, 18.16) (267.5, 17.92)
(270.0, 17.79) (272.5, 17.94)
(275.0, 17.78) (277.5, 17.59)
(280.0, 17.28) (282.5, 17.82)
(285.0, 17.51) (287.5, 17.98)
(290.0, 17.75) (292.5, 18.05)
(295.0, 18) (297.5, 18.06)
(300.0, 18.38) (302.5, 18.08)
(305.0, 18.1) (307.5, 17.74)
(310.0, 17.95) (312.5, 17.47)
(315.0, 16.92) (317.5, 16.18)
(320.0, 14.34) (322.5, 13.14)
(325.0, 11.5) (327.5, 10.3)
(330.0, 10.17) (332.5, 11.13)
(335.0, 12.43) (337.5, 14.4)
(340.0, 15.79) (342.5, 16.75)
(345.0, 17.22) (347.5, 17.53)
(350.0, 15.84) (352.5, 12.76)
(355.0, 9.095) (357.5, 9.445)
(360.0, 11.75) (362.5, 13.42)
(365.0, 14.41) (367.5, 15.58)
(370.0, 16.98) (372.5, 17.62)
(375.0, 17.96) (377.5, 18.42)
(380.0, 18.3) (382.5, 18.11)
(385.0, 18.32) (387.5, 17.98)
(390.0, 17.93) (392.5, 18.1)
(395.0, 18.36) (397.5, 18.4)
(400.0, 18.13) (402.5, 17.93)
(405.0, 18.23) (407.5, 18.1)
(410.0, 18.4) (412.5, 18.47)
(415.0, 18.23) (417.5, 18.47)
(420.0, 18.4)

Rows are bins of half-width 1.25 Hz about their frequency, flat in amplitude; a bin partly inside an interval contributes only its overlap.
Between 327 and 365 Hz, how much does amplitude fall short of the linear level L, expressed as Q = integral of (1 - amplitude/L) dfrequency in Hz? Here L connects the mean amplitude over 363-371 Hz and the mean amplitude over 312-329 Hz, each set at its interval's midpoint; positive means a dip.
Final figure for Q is 3.84 Hz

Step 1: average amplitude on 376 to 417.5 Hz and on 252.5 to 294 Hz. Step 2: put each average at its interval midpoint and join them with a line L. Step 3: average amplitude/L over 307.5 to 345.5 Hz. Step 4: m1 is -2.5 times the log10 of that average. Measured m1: 0.24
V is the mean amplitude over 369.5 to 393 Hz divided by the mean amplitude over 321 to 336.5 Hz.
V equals 1.56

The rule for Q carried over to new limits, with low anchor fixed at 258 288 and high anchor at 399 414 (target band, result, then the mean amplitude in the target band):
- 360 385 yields 2.1 Hz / 16.6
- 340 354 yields 1.7 Hz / 15.9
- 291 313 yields -0.1 Hz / 18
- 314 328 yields 3.2 Hz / 13.9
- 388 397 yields 0.0 Hz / 18.1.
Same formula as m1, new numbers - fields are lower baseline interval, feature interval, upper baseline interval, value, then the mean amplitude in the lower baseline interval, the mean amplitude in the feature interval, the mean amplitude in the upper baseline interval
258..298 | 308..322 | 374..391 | 0.09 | 17.8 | 16.5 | 18.2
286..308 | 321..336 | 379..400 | 0.49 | 18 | 11.5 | 18.2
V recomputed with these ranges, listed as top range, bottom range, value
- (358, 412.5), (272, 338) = 1.07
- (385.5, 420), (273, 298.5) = 1.02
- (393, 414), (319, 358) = 1.37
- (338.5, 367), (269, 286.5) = 0.79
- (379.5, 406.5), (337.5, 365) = 1.30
